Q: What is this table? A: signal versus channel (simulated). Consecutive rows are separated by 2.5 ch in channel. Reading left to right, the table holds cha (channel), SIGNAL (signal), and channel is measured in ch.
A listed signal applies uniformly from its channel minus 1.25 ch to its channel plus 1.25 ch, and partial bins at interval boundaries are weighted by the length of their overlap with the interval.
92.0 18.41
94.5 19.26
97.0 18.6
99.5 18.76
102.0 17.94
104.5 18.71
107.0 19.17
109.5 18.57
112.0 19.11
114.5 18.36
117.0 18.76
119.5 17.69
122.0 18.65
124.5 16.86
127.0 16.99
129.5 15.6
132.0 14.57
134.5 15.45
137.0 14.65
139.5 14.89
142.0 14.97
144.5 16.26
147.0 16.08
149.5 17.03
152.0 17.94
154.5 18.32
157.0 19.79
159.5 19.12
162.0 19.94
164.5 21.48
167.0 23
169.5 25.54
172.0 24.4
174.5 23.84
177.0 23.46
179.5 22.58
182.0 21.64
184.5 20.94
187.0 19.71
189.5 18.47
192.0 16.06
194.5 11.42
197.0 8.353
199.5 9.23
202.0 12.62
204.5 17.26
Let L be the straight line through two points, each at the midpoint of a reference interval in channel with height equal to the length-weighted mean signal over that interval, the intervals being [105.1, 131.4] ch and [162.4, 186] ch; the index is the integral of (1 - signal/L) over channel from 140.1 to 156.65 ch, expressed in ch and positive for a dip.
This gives 3.00 ch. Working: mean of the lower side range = 17.9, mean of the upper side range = 22.8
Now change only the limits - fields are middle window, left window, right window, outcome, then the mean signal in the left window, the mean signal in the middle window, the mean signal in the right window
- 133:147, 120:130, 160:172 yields 2.8 ch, 17.2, 15.3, 22.5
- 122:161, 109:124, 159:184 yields 7.0 ch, 18.4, 16.7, 22.6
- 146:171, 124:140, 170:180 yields 1.0 ch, 15.5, 19.9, 23.8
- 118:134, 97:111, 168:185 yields 2.7 ch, 18.6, 16.7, 23.3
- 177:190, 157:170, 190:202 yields -4.6 ch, 21.4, 21.1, 11.9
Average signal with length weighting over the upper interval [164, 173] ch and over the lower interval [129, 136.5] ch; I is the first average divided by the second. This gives 1.6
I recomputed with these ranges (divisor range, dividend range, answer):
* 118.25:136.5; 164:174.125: 1.44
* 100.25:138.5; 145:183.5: 1.20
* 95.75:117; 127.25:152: 0.84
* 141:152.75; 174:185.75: 1.36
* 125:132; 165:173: 1.50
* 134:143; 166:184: 1.56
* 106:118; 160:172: 1.20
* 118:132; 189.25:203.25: 0.72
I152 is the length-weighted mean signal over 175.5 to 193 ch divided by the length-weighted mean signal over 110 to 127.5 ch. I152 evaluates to 1.13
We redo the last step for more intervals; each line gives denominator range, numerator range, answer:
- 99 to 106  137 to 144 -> 0.81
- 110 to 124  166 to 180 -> 1.30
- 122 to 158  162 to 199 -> 1.21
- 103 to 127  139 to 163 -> 0.95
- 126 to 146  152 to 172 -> 1.37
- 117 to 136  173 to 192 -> 1.27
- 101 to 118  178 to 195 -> 1.02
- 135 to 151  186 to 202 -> 0.87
